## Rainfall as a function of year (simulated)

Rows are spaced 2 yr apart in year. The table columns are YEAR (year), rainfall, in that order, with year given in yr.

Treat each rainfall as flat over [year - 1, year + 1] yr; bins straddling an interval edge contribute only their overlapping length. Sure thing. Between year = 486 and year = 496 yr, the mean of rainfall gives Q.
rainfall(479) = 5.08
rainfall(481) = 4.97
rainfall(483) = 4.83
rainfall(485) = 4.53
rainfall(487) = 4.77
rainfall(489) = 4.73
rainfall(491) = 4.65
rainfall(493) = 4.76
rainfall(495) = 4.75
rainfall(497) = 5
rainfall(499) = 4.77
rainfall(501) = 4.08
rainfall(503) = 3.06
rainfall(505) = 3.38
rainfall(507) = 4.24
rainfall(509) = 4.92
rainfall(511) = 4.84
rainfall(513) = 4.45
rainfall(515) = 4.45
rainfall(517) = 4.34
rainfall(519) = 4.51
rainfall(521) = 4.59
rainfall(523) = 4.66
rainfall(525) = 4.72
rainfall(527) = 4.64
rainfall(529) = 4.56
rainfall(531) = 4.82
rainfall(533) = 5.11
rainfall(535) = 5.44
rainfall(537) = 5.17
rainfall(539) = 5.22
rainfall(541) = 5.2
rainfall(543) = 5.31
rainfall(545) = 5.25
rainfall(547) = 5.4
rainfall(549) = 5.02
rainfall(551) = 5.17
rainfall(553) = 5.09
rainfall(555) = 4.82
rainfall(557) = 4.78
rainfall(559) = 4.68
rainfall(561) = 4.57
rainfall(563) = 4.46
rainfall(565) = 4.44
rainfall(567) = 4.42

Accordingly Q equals 4.73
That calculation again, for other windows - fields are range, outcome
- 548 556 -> 5.03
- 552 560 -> 4.84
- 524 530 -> 4.64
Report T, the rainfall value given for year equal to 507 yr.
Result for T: 4.24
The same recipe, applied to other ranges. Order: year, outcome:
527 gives 4.64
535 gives 5.44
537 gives 5.17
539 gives 5.22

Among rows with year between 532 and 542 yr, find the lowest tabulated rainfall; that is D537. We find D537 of 5.11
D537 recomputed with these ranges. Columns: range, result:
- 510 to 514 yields 4.45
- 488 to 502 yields 4.08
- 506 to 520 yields 4.24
